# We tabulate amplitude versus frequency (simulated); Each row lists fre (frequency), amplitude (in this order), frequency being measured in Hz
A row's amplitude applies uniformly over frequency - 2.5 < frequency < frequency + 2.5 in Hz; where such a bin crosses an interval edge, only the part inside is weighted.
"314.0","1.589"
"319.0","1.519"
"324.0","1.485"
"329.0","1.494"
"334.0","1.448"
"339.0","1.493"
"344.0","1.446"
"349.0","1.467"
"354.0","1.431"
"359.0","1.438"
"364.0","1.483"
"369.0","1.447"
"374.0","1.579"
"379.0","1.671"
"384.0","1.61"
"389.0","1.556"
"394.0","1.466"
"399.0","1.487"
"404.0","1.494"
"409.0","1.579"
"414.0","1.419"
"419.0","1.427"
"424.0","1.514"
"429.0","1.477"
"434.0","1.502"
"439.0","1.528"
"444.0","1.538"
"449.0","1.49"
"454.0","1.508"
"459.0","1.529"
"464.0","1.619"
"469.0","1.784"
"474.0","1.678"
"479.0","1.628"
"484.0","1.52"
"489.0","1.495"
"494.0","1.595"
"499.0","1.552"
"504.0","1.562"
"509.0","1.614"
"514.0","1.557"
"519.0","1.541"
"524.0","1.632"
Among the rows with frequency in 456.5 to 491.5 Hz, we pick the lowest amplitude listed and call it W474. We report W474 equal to 1.495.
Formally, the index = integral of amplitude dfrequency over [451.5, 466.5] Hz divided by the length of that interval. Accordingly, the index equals 1.55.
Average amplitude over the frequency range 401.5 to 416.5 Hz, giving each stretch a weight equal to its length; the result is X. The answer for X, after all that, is 1.5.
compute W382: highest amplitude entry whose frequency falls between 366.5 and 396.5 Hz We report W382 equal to 1.671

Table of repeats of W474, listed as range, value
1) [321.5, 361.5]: 1.431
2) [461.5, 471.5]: 1.619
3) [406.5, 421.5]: 1.419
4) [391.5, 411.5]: 1.466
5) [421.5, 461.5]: 1.477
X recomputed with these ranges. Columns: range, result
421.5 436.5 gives 1.5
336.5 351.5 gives 1.47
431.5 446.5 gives 1.52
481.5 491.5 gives 1.51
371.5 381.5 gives 1.62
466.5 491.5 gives 1.62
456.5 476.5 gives 1.65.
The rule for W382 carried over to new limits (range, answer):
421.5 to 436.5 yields 1.514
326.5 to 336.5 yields 1.494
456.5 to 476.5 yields 1.784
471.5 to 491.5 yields 1.678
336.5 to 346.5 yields 1.493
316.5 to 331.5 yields 1.519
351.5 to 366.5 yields 1.483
